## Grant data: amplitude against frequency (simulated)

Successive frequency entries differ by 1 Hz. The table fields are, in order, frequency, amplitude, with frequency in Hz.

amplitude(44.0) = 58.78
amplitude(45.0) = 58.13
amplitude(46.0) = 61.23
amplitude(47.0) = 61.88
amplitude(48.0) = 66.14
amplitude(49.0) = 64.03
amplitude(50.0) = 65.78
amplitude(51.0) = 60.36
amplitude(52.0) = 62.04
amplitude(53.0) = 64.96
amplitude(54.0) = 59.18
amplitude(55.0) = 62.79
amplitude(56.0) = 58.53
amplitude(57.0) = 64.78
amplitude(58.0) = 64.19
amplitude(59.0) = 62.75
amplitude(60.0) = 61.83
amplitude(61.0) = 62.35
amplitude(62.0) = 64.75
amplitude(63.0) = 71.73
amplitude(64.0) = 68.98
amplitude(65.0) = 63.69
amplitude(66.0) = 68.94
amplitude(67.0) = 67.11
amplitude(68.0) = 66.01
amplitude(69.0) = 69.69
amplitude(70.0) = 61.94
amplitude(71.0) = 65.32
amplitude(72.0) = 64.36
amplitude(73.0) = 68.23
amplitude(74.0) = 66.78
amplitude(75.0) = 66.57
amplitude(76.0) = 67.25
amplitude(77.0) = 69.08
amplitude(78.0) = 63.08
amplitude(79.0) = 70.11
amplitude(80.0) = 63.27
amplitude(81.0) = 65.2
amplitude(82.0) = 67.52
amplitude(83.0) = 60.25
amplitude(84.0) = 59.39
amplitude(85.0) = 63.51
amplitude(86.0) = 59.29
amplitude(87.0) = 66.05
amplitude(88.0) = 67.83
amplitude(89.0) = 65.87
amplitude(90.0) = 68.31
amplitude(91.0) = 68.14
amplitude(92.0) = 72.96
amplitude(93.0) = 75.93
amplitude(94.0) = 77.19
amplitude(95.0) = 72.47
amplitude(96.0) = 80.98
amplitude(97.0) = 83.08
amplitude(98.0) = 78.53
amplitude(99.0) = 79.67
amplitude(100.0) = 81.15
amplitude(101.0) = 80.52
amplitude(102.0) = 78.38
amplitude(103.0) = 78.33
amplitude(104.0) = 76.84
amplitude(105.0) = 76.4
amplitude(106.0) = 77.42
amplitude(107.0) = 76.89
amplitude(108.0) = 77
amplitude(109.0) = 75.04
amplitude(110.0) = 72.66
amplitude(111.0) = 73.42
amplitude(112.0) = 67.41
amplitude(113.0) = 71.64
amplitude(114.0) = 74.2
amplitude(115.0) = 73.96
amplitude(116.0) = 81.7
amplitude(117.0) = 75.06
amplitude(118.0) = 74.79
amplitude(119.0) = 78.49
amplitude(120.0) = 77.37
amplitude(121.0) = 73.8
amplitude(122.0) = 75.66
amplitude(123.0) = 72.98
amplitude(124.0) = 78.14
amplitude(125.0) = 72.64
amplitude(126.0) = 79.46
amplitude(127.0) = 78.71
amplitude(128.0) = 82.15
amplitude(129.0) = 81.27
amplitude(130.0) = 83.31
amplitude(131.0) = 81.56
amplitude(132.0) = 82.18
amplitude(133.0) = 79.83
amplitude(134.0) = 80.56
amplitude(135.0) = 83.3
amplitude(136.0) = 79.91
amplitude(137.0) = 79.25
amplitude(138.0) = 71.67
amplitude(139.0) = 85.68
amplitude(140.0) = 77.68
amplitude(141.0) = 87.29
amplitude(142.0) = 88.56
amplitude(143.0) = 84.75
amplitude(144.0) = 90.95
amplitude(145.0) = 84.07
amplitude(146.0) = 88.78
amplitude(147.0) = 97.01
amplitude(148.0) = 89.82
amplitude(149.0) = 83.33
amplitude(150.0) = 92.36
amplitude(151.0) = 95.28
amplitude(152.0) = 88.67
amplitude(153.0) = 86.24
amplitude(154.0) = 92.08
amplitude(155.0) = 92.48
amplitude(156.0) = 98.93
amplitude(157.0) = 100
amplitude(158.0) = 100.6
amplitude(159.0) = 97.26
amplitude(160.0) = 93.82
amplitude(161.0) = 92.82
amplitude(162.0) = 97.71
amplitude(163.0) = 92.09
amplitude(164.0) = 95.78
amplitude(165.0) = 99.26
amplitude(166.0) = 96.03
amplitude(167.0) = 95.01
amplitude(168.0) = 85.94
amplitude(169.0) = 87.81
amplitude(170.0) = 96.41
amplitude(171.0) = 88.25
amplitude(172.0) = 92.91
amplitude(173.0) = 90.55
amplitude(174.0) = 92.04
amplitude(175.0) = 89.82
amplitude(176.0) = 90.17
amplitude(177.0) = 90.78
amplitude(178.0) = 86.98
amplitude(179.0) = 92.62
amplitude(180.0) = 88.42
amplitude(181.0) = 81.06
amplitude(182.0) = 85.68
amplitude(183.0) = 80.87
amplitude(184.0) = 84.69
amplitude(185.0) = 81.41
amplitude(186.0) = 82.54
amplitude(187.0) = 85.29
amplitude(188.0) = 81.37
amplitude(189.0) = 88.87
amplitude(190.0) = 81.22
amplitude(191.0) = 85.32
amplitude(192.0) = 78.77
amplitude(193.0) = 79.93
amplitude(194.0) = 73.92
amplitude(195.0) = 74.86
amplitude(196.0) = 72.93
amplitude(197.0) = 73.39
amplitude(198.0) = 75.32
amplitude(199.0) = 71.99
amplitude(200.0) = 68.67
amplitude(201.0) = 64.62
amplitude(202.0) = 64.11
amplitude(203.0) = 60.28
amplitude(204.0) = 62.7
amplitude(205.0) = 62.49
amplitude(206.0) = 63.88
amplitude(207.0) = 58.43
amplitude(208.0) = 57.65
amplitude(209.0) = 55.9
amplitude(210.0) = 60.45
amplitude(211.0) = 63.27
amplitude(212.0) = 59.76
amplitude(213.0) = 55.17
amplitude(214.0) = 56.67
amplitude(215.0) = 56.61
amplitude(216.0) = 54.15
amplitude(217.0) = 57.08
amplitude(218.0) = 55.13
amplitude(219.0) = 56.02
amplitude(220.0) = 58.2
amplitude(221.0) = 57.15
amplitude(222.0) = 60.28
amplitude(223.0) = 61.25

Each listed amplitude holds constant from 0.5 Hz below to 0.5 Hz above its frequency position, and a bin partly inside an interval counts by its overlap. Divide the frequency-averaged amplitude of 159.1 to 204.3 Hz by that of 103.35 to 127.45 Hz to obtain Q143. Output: 1.11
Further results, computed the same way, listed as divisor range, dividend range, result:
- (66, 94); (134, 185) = 1.35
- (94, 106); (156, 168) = 1.22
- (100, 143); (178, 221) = 0.90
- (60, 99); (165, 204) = 1.21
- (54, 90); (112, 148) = 1.23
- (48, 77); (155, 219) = 1.22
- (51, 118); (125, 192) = 1.26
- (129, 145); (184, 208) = 0.89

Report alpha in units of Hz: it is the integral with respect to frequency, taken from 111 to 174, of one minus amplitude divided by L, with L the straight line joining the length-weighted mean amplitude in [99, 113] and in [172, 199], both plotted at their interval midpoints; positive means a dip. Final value -4.57 Hz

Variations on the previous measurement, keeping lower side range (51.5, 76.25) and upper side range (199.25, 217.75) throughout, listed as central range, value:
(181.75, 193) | -4.1 Hz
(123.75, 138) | -3.9 Hz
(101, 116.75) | -3.0 Hz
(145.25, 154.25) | -4.1 Hz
